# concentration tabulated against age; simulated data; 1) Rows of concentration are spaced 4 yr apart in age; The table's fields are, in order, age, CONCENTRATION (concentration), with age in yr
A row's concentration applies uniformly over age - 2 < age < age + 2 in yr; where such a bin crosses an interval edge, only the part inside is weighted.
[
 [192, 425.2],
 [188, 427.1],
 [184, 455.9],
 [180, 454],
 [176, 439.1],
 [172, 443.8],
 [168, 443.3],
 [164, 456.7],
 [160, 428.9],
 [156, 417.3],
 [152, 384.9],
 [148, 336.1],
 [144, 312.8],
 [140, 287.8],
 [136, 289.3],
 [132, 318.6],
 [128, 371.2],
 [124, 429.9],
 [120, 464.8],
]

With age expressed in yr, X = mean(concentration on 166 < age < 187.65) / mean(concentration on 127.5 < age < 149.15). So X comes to 1.41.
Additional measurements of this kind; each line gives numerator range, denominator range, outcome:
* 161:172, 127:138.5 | 1.39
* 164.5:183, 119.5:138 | 1.22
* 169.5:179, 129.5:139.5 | 1.45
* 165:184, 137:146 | 1.49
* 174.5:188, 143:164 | 1.16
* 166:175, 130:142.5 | 1.48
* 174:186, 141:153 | 1.34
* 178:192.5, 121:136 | 1.20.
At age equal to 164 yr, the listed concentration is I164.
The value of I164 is 456.7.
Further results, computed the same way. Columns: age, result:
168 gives 443.3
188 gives 427.1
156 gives 417.3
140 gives 287.8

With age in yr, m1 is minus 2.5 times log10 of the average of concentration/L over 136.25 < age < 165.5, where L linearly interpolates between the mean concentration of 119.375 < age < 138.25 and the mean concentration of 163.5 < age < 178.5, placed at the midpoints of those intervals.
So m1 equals 0.12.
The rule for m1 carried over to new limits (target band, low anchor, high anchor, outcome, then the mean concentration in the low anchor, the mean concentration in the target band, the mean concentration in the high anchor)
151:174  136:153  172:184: -0.11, 322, 431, 448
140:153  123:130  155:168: 0.25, 396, 333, 437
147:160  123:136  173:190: 0.02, 356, 390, 444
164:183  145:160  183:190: -0.07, 382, 447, 439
